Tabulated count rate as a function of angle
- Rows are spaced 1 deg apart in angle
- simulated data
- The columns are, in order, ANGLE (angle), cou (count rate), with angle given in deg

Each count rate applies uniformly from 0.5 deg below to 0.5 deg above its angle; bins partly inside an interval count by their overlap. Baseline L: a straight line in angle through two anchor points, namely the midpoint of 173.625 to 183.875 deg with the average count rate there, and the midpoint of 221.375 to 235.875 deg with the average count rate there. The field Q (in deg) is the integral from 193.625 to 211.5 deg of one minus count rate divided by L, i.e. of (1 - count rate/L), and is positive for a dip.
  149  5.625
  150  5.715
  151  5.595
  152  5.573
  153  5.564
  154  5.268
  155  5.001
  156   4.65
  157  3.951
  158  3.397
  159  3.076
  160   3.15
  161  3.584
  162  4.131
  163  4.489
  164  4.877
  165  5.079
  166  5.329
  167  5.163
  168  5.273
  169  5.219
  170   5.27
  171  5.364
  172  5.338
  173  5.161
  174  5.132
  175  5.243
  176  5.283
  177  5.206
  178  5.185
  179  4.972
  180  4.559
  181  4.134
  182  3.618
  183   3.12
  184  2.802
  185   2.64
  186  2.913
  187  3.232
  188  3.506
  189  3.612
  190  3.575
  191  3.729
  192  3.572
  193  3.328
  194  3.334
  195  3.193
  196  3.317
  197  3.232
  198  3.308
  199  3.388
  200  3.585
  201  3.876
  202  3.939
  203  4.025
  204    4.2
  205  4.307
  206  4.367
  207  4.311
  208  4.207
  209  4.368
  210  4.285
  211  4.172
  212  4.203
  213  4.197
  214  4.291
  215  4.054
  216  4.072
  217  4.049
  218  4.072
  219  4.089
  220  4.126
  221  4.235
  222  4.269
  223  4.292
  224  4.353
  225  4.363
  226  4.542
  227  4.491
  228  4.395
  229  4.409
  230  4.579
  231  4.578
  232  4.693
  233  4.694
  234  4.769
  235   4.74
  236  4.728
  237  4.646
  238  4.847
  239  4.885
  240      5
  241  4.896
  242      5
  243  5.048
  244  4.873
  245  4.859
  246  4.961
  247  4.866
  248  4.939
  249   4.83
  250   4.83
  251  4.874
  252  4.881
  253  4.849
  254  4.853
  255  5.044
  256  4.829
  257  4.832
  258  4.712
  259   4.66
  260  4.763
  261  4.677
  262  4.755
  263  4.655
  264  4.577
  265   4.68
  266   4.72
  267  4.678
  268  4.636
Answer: 2.7 deg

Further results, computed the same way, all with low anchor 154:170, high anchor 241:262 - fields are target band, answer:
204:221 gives 1.78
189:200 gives 2.86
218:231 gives 1.10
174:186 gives 0.84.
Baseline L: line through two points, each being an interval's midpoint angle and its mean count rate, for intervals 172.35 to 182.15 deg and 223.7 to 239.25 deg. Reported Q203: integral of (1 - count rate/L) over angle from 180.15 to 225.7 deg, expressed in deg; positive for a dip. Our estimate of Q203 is 8.9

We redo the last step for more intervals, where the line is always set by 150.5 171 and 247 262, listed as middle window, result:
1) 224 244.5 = 0.4 deg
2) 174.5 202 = 5.7 deg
